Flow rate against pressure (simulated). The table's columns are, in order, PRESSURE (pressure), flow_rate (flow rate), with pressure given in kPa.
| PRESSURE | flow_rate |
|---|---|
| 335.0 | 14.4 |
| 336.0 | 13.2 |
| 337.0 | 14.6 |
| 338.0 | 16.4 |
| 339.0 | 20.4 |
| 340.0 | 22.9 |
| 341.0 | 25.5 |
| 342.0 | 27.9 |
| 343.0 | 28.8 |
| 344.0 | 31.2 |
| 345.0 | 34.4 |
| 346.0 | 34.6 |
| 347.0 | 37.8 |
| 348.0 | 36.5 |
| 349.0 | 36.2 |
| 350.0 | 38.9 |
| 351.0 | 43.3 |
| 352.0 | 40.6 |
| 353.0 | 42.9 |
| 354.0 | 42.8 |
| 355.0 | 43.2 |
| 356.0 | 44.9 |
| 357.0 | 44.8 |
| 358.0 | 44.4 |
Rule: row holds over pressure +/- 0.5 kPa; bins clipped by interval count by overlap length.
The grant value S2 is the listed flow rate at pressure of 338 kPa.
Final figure 16.4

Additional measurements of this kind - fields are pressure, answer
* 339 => 20.4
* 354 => 42.8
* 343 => 28.8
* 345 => 34.4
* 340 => 22.9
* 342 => 27.9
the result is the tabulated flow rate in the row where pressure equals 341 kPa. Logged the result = 25.5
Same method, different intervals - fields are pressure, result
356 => 44.9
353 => 42.9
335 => 14.4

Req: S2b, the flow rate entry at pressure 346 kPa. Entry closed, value 34.6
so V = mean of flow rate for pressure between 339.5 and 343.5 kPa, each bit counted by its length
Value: 26.3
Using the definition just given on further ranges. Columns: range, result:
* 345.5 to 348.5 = 36.3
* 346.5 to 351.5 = 38.5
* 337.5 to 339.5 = 18.4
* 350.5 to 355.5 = 42.6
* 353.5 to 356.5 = 43.6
